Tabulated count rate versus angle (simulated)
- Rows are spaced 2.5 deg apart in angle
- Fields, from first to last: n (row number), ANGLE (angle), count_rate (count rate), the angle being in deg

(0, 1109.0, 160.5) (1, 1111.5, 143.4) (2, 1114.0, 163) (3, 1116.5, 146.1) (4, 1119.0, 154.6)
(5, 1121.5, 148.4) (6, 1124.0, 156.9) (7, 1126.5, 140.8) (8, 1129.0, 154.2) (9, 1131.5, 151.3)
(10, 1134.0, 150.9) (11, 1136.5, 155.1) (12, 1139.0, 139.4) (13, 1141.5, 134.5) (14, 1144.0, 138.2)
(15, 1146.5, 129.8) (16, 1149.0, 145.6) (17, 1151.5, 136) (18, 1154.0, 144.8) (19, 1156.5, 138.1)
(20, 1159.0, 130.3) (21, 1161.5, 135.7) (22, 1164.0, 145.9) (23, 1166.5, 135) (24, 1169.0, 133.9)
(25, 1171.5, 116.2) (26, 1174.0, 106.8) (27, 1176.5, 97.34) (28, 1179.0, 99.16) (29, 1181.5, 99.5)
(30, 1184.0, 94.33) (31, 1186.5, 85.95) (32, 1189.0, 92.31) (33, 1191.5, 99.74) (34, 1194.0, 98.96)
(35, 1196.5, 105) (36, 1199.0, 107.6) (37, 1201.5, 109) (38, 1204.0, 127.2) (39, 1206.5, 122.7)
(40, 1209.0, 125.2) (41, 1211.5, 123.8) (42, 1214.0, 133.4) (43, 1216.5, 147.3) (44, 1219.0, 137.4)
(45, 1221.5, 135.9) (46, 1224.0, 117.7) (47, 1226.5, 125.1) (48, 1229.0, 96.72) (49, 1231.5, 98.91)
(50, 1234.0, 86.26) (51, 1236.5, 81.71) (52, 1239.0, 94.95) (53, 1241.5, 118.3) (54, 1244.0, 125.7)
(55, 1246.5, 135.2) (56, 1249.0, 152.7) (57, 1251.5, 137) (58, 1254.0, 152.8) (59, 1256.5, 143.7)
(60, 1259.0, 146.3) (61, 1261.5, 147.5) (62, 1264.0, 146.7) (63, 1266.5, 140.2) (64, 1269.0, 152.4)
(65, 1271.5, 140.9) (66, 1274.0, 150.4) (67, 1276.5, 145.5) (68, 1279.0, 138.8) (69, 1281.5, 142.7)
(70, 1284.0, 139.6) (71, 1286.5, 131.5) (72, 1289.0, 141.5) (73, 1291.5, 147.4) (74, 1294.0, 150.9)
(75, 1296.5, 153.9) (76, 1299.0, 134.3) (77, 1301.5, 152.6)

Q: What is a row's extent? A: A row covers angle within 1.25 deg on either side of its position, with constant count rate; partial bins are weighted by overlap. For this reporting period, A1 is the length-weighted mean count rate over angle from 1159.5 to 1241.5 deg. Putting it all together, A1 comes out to 113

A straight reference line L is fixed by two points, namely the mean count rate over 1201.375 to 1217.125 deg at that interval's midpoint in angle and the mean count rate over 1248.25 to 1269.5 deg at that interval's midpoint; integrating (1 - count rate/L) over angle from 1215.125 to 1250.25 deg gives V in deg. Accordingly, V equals 4.6 deg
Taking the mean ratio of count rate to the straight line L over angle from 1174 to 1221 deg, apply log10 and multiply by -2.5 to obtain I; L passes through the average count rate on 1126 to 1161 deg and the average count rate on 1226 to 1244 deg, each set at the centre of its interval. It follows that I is 0.05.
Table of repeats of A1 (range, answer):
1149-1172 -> 136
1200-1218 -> 127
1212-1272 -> 129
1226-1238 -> 96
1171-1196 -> 98.7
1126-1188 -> 129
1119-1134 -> 151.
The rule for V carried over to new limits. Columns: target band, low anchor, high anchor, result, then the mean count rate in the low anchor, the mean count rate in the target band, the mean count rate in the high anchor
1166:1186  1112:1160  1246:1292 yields 5.0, 145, 108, 144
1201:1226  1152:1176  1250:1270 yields 1.8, 131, 128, 146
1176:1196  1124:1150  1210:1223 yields 6.1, 145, 96.2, 135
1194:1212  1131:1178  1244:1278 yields 3.0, 135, 116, 145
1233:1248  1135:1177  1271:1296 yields 3.4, 134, 108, 143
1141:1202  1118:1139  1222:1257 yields 9.1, 151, 118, 119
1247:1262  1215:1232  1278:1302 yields -1.5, 124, 146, 143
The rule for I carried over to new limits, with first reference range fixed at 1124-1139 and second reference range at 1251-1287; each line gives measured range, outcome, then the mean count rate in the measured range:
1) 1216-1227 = 0.11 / 132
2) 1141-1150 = 0.09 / 137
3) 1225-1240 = 0.43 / 97.7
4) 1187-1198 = 0.44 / 98.3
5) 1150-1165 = 0.08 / 138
